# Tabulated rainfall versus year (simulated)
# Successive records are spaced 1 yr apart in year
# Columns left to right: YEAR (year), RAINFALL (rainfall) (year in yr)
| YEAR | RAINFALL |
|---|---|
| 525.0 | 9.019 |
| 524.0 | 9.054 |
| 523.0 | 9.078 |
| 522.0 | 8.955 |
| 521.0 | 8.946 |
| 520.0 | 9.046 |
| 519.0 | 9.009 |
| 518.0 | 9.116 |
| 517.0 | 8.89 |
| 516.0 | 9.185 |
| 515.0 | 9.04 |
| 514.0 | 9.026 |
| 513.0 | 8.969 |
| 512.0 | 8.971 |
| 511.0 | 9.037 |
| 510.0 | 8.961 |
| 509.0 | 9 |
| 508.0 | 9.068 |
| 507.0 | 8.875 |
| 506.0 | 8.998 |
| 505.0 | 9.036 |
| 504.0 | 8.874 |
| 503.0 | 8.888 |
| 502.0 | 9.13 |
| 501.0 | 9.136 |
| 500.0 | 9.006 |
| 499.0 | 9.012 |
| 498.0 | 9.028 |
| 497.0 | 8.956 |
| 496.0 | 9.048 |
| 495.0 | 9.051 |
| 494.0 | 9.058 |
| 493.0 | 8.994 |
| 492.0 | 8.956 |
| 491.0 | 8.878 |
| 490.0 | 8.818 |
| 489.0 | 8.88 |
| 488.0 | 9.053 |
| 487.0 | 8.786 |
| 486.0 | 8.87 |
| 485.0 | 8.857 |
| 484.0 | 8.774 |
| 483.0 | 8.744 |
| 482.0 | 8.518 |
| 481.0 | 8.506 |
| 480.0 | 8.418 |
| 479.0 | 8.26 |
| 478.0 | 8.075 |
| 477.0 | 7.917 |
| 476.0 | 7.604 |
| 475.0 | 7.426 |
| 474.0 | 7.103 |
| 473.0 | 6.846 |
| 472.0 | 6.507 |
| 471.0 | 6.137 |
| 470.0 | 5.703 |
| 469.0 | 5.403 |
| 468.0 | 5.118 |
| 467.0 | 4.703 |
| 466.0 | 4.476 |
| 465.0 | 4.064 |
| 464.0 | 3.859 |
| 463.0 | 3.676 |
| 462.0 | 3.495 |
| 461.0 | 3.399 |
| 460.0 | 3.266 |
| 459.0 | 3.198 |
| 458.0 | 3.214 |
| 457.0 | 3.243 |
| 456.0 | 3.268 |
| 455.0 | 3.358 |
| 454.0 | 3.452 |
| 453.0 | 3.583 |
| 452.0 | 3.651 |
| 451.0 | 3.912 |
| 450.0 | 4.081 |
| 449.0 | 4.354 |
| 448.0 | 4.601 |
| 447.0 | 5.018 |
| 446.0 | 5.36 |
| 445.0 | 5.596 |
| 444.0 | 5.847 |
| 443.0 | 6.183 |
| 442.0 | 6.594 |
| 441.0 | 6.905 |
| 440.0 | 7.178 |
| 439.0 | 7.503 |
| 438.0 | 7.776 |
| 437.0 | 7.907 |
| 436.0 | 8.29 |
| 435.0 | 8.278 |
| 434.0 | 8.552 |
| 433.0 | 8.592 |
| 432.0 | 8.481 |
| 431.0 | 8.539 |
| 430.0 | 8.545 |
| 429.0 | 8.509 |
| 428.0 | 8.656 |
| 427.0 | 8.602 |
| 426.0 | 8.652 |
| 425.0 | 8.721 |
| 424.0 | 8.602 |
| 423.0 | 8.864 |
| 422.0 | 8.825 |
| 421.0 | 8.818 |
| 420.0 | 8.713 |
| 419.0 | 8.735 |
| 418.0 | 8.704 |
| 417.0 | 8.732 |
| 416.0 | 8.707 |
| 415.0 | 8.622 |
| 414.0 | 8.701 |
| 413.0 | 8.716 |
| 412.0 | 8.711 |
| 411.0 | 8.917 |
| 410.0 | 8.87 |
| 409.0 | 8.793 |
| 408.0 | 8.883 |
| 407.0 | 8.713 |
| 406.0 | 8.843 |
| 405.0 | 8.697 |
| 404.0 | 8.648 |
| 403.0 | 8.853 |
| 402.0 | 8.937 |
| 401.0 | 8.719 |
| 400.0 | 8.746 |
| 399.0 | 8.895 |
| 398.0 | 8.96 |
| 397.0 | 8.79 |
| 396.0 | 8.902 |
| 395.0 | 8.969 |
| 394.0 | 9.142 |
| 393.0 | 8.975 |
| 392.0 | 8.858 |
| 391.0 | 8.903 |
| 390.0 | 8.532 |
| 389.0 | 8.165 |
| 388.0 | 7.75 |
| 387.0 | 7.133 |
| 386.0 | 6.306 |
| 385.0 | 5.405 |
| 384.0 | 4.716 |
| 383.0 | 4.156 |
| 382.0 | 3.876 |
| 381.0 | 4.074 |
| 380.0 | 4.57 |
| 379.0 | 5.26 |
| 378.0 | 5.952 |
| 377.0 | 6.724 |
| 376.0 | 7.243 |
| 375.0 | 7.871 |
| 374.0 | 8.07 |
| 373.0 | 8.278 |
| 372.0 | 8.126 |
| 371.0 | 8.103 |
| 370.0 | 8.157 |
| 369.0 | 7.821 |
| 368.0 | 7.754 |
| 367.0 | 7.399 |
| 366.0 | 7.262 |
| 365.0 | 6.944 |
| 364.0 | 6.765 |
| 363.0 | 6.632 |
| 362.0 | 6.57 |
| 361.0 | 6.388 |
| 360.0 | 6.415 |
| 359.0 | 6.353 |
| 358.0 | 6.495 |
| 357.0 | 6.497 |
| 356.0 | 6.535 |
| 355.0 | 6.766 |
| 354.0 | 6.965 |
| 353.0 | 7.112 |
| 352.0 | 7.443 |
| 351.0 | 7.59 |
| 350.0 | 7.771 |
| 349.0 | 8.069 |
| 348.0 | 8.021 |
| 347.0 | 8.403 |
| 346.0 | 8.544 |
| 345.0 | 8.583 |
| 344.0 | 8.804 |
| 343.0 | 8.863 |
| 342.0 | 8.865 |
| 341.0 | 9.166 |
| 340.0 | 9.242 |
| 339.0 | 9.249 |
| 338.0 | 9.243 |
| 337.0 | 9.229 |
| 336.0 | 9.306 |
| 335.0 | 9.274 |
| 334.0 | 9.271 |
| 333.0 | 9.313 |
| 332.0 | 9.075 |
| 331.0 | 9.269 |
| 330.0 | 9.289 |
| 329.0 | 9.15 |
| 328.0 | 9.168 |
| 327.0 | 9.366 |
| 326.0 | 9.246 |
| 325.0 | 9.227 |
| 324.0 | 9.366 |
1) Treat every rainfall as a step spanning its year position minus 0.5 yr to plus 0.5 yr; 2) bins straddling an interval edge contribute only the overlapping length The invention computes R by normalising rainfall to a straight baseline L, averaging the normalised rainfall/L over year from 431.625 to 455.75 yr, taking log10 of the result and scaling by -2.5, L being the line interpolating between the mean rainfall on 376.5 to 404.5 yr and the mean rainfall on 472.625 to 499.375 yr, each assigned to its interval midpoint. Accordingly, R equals 0.312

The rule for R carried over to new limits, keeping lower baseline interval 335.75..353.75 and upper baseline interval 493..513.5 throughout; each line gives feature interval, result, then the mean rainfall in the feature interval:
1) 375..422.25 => 0.101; 7.91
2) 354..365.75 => 0.279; 6.61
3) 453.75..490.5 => 0.393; 6.21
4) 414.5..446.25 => 0.094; 8.04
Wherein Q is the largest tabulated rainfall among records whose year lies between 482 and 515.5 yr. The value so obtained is 9.136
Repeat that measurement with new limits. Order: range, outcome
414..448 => 8.864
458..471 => 6.137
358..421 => 9.142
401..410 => 8.937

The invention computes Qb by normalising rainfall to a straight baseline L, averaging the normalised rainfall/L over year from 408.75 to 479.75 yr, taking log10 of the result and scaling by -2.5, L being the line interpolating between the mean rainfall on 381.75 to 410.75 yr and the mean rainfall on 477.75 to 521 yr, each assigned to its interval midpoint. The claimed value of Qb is 0.26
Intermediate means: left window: 8.08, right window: 8.91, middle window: 6.64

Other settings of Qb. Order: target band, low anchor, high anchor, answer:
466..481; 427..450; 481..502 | 0.22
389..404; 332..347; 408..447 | -0.05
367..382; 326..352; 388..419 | 0.26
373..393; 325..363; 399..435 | 0.27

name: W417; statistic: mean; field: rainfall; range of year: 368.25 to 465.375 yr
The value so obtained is 7.07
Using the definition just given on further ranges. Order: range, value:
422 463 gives 6.15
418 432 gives 8.67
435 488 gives 5.95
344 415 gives 7.61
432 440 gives 8.09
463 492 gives 7.26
